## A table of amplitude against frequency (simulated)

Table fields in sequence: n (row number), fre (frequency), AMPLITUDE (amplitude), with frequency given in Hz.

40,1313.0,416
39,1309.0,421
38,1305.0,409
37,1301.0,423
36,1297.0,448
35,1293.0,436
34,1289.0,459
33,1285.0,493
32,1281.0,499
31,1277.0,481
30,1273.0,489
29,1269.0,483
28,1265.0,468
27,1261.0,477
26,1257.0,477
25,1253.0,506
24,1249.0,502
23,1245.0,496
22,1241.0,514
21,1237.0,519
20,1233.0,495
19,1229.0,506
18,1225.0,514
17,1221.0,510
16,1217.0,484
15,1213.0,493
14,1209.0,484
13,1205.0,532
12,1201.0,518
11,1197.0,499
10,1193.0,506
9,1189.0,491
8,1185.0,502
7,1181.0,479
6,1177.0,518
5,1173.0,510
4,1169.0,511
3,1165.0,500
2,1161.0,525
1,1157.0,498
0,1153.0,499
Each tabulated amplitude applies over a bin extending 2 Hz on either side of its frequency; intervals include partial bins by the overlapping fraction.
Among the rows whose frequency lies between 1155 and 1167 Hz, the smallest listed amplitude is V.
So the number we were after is 498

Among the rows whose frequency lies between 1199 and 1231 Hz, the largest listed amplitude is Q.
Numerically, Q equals 532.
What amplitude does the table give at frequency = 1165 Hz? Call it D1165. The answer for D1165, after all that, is 500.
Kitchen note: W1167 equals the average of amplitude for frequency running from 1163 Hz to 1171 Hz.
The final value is 506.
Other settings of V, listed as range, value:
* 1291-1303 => 423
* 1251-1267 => 468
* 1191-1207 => 499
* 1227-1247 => 495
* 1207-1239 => 484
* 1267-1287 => 481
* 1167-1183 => 479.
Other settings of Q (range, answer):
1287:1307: 459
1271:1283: 499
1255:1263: 477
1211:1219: 493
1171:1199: 518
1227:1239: 519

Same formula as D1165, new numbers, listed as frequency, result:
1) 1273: 489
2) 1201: 518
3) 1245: 496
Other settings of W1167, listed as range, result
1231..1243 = 509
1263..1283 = 484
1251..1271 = 482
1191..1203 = 508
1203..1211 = 508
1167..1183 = 504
